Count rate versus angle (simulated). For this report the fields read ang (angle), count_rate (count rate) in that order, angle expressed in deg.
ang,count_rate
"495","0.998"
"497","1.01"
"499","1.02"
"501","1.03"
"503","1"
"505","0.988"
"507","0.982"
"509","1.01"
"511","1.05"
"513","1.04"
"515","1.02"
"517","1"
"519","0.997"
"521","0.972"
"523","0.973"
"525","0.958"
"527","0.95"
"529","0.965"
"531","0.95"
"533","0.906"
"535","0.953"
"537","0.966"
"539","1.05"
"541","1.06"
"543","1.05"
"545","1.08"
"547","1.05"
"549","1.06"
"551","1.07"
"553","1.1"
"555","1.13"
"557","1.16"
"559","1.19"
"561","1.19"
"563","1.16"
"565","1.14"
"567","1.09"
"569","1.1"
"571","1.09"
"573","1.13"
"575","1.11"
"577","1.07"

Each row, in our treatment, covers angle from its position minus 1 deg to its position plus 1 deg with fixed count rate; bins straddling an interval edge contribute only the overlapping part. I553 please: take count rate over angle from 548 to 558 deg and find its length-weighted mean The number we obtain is 1.1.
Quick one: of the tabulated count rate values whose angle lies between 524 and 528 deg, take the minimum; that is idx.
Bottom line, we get 0.95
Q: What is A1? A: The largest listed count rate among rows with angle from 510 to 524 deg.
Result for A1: 1.05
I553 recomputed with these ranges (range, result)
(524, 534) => 0.946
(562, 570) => 1.12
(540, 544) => 1.06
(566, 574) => 1.1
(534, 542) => 1.01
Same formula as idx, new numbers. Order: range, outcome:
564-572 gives 1.09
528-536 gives 0.906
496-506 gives 0.988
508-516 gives 1.01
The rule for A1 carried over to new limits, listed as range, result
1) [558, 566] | 1.19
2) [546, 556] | 1.13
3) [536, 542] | 1.06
